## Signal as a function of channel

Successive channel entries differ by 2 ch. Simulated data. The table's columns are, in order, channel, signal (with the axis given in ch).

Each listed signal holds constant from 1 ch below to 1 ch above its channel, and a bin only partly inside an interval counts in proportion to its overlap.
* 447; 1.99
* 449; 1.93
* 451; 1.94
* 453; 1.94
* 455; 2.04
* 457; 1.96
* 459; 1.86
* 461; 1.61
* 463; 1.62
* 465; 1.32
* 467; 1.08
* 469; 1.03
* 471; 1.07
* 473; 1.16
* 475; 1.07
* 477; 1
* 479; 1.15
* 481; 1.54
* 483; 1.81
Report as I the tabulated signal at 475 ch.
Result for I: 1.07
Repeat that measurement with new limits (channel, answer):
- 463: 1.62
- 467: 1.08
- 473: 1.16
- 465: 1.32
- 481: 1.54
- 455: 2.04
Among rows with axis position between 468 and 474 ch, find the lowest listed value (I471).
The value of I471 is 1.03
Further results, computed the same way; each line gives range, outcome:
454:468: 1.08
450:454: 1.94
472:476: 1.07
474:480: 1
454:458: 1.96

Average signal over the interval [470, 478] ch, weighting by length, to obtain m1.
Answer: 1.08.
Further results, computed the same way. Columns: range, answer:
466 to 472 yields 1.06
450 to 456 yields 1.97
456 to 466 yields 1.67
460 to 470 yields 1.33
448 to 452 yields 1.94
